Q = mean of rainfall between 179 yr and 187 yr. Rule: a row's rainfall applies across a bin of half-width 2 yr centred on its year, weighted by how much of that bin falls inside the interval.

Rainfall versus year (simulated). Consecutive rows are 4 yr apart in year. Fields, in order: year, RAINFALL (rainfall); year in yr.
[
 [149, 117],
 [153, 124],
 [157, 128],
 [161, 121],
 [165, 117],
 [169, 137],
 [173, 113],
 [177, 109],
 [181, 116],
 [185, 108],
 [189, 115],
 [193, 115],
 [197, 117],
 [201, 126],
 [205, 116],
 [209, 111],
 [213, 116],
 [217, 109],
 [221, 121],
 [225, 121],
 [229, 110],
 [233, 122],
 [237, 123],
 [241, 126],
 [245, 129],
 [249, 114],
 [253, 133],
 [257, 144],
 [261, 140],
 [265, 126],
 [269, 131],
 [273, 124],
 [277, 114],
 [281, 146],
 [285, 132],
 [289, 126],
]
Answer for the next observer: 112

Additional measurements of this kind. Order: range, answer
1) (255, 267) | 137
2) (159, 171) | 125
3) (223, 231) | 116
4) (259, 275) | 130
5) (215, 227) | 117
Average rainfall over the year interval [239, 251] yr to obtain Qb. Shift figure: 123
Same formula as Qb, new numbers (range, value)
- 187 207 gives 118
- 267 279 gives 123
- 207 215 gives 114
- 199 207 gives 121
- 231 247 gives 125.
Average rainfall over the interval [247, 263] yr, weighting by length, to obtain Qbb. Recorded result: 133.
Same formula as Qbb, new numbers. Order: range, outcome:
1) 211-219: 112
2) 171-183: 113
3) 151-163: 124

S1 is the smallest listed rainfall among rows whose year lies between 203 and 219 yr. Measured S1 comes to 109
